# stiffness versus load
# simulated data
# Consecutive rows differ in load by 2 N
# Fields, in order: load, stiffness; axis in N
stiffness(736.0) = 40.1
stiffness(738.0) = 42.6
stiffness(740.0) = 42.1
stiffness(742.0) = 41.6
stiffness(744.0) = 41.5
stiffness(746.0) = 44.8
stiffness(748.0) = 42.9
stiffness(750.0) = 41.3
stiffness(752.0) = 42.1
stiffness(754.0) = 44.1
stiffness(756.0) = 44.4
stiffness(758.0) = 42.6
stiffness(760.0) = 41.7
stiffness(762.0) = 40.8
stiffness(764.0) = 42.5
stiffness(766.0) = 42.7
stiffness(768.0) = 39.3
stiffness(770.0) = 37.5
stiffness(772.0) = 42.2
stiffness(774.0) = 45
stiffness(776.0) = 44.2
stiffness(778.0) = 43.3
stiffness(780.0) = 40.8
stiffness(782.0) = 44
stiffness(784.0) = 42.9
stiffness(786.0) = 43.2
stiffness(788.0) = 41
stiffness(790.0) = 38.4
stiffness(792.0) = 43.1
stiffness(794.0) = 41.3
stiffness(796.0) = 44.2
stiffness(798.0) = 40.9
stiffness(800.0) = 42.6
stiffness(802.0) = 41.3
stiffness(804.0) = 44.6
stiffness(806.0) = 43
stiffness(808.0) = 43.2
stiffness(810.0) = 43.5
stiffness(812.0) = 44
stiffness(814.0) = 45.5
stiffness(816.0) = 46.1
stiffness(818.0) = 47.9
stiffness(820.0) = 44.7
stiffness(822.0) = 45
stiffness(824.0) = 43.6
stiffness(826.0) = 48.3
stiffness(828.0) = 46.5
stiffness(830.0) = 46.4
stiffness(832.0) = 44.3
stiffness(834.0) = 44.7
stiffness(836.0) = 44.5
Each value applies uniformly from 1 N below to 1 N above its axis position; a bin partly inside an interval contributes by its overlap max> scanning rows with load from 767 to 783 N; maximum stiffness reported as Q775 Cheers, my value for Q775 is 45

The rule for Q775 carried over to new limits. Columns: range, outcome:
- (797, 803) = 42.6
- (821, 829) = 48.3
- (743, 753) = 44.8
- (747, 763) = 44.4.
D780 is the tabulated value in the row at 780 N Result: 40.8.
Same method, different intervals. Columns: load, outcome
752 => 42.1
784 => 42.9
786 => 43.2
